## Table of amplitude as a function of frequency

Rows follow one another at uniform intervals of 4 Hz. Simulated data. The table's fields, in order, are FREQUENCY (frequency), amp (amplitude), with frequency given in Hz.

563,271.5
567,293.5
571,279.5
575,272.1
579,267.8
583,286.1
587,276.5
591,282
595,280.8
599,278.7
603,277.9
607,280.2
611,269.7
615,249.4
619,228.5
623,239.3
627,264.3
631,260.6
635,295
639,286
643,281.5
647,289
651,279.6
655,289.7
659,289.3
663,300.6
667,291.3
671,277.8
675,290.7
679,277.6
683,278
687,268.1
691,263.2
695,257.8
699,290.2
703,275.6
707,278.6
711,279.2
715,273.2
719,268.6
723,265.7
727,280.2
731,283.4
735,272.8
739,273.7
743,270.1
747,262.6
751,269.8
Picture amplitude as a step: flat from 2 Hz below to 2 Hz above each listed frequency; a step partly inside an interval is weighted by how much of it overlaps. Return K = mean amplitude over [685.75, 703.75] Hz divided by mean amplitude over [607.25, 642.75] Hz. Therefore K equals 1.0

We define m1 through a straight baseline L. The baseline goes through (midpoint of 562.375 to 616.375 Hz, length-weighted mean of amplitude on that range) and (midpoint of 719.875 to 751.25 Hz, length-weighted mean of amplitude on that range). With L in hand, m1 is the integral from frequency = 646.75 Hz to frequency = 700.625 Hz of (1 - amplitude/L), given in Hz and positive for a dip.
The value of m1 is -1.4 Hz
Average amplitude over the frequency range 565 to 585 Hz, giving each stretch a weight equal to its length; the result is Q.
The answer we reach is 280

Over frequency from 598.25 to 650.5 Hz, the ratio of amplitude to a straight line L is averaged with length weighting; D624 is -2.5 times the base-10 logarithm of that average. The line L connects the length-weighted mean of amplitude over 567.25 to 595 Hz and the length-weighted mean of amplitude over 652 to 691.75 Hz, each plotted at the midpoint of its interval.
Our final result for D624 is 0.05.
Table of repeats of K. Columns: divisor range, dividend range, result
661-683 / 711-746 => 0.95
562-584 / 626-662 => 1.02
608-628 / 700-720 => 1.10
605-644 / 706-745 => 1.04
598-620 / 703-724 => 1.03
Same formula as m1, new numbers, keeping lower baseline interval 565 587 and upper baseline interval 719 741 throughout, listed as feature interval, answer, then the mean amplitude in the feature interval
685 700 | 0.40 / 268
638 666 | -1.12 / 288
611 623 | 1.47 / 244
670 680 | -0.24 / 283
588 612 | 0.02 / 278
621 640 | 0.66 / 268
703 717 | -0.08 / 277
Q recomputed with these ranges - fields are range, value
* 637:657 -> 285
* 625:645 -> 277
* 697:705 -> 283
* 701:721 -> 275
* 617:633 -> 248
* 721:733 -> 276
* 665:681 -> 284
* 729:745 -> 275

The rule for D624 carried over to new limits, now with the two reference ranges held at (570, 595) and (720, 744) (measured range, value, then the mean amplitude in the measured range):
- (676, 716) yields 0.002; 275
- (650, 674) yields -0.049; 289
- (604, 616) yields 0.032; 269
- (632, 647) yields -0.037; 286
